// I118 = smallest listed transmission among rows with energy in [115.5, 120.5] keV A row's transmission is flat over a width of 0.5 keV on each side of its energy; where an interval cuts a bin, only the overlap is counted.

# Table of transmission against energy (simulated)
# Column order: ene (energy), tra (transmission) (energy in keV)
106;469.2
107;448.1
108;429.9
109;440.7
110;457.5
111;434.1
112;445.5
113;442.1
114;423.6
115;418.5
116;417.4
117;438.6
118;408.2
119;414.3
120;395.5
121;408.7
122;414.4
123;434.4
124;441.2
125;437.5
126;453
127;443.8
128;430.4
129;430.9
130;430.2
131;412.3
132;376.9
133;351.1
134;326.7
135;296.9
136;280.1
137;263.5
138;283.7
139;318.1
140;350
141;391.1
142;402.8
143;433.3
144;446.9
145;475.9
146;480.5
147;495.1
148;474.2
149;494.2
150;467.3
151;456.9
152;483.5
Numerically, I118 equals 395.5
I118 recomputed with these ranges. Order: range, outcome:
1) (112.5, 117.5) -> 417.4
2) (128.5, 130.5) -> 430.2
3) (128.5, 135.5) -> 296.9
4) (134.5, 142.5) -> 263.5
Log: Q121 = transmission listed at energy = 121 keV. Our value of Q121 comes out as 408.7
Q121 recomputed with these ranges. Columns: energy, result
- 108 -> 429.9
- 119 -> 414.3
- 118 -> 408.2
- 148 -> 474.2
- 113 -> 442.1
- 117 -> 438.6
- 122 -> 414.4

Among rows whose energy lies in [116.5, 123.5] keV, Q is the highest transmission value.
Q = 438.6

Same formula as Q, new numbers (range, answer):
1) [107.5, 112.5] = 457.5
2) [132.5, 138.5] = 351.1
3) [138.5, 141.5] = 391.1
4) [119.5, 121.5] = 408.7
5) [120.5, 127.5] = 453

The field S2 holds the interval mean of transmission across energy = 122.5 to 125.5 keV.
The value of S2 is 438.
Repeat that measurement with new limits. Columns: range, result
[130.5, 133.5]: 380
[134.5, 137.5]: 280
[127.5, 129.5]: 431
